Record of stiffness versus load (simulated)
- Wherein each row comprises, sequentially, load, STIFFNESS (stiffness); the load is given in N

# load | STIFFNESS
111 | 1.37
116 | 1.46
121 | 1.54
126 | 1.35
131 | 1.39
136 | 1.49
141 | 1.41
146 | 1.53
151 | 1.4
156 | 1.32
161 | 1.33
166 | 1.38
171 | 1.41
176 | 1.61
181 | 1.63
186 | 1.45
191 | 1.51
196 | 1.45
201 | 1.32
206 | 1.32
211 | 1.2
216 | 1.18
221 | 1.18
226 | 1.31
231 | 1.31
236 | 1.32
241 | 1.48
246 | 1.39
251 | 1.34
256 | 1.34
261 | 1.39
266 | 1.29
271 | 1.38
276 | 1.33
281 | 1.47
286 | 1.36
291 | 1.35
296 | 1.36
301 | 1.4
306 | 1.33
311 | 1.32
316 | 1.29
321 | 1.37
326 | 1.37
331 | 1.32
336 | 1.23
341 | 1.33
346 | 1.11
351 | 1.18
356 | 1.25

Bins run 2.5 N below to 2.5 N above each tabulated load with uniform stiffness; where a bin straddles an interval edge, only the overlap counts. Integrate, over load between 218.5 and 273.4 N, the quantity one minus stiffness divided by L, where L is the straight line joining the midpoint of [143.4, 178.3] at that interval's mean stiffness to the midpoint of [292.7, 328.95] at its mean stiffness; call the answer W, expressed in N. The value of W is 1.67 N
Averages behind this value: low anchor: 1.42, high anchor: 1.35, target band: 1.34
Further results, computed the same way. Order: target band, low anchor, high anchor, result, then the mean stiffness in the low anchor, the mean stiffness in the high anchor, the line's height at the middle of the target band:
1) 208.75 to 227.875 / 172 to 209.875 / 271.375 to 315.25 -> 2.9 N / 1.46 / 1.36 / 1.43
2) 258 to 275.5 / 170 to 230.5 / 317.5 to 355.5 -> -0.3 N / 1.38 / 1.27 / 1.33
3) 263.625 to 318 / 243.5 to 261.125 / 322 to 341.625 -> -0.6 N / 1.36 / 1.32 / 1.34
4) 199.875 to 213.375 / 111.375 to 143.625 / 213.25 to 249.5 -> 0.6 N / 1.44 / 1.31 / 1.34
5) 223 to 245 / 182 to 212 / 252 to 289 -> 0.4 N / 1.4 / 1.36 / 1.38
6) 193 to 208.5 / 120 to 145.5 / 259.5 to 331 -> 0.4 N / 1.44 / 1.36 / 1.4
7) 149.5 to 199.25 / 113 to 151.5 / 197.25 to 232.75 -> -3.5 N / 1.45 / 1.27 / 1.35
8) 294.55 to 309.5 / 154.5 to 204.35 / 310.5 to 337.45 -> -0.2 N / 1.44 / 1.32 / 1.34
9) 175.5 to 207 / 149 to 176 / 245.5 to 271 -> -2.1 N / 1.39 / 1.35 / 1.38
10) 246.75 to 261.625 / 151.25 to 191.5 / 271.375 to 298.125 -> 0.4 N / 1.45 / 1.37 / 1.39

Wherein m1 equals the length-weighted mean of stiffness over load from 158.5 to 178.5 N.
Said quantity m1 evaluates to 1.43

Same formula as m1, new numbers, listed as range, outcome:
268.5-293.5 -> 1.38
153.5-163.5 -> 1.32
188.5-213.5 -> 1.36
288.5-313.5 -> 1.35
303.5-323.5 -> 1.33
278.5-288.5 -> 1.42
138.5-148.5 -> 1.47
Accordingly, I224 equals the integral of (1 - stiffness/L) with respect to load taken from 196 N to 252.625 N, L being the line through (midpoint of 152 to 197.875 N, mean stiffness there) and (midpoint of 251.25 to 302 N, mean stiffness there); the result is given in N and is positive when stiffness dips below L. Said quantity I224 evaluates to 4.0 N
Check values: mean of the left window 1.45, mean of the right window 1.36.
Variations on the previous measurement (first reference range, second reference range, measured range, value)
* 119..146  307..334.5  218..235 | 1.4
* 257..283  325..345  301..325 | -0.4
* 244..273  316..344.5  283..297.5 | -0.3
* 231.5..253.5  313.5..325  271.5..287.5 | -0.4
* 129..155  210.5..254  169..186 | -1.9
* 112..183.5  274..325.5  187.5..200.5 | -0.3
